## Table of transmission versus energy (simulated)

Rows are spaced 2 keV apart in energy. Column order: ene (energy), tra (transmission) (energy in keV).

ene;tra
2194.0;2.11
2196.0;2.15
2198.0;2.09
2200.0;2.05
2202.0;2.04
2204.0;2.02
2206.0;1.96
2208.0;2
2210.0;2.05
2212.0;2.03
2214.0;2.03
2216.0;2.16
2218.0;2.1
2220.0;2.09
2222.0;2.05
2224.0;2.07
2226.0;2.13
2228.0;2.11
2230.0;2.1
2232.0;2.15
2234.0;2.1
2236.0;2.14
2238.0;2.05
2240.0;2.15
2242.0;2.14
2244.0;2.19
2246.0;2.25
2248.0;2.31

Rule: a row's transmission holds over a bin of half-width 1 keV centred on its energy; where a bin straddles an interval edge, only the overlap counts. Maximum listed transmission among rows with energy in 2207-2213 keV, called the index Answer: 2.05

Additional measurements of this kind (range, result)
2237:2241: 2.15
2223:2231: 2.13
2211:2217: 2.16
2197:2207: 2.09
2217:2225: 2.1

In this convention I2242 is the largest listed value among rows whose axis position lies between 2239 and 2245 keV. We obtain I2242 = 2.19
